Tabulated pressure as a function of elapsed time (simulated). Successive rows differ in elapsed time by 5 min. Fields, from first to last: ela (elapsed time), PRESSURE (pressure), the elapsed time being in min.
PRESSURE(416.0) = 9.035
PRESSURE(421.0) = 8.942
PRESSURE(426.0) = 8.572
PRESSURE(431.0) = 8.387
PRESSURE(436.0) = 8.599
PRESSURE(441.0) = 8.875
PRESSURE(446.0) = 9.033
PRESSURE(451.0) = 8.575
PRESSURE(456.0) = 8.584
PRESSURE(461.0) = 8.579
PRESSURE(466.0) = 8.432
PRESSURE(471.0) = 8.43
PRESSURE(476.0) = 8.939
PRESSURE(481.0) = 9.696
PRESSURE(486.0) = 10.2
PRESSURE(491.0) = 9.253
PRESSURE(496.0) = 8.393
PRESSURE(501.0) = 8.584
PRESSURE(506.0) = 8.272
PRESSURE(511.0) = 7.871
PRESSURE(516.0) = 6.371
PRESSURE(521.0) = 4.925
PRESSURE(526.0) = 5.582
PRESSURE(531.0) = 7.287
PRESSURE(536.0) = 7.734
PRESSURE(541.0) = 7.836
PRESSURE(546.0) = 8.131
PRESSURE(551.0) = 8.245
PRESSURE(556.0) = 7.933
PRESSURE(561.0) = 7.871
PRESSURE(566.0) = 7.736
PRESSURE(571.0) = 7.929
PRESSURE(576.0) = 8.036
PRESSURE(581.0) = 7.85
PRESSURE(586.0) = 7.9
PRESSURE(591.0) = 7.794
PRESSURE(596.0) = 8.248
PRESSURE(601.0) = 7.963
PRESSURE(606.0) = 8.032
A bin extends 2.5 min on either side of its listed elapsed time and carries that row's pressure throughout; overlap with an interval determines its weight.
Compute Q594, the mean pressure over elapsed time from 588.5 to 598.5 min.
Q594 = 8.02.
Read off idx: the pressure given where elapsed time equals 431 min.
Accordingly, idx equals 8.387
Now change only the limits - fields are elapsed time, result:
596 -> 8.248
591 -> 7.794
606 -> 8.032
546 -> 8.131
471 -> 8.43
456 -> 8.584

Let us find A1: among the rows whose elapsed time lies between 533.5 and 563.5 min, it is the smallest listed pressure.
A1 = 7.734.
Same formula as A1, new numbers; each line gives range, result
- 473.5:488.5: 8.939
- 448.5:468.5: 8.432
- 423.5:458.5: 8.387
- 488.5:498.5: 8.393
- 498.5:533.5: 4.925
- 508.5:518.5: 6.371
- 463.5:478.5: 8.43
